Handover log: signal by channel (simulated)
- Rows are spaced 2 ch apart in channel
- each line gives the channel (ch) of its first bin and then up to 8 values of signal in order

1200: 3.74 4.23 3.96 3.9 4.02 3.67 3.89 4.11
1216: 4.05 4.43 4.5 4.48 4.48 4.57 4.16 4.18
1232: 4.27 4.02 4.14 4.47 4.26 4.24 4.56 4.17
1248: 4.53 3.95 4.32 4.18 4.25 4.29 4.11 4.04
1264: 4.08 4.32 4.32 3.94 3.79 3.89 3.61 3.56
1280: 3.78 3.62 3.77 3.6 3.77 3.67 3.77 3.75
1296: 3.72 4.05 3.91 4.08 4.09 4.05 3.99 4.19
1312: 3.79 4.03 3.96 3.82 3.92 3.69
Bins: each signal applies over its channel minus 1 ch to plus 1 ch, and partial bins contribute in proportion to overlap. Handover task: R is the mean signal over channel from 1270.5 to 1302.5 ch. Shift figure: 3.77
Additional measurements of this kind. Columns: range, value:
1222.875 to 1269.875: 4.25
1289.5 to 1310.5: 3.93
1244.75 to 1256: 4.24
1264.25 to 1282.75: 3.88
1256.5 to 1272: 4.14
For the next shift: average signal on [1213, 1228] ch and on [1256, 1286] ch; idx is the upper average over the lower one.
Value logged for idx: 0.90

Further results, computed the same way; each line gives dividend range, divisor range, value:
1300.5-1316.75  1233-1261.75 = 0.95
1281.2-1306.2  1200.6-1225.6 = 0.92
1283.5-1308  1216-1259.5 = 0.90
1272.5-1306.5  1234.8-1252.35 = 0.89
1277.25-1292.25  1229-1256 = 0.87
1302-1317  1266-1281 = 1.04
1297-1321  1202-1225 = 0.96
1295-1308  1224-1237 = 0.94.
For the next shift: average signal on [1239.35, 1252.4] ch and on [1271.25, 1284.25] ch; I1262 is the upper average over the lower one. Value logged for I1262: 0.87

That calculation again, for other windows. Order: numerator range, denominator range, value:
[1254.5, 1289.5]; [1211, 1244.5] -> 0.92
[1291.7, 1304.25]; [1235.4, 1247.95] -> 0.90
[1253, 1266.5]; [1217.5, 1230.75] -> 0.95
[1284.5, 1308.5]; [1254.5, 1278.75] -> 0.96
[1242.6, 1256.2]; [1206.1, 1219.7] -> 1.06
